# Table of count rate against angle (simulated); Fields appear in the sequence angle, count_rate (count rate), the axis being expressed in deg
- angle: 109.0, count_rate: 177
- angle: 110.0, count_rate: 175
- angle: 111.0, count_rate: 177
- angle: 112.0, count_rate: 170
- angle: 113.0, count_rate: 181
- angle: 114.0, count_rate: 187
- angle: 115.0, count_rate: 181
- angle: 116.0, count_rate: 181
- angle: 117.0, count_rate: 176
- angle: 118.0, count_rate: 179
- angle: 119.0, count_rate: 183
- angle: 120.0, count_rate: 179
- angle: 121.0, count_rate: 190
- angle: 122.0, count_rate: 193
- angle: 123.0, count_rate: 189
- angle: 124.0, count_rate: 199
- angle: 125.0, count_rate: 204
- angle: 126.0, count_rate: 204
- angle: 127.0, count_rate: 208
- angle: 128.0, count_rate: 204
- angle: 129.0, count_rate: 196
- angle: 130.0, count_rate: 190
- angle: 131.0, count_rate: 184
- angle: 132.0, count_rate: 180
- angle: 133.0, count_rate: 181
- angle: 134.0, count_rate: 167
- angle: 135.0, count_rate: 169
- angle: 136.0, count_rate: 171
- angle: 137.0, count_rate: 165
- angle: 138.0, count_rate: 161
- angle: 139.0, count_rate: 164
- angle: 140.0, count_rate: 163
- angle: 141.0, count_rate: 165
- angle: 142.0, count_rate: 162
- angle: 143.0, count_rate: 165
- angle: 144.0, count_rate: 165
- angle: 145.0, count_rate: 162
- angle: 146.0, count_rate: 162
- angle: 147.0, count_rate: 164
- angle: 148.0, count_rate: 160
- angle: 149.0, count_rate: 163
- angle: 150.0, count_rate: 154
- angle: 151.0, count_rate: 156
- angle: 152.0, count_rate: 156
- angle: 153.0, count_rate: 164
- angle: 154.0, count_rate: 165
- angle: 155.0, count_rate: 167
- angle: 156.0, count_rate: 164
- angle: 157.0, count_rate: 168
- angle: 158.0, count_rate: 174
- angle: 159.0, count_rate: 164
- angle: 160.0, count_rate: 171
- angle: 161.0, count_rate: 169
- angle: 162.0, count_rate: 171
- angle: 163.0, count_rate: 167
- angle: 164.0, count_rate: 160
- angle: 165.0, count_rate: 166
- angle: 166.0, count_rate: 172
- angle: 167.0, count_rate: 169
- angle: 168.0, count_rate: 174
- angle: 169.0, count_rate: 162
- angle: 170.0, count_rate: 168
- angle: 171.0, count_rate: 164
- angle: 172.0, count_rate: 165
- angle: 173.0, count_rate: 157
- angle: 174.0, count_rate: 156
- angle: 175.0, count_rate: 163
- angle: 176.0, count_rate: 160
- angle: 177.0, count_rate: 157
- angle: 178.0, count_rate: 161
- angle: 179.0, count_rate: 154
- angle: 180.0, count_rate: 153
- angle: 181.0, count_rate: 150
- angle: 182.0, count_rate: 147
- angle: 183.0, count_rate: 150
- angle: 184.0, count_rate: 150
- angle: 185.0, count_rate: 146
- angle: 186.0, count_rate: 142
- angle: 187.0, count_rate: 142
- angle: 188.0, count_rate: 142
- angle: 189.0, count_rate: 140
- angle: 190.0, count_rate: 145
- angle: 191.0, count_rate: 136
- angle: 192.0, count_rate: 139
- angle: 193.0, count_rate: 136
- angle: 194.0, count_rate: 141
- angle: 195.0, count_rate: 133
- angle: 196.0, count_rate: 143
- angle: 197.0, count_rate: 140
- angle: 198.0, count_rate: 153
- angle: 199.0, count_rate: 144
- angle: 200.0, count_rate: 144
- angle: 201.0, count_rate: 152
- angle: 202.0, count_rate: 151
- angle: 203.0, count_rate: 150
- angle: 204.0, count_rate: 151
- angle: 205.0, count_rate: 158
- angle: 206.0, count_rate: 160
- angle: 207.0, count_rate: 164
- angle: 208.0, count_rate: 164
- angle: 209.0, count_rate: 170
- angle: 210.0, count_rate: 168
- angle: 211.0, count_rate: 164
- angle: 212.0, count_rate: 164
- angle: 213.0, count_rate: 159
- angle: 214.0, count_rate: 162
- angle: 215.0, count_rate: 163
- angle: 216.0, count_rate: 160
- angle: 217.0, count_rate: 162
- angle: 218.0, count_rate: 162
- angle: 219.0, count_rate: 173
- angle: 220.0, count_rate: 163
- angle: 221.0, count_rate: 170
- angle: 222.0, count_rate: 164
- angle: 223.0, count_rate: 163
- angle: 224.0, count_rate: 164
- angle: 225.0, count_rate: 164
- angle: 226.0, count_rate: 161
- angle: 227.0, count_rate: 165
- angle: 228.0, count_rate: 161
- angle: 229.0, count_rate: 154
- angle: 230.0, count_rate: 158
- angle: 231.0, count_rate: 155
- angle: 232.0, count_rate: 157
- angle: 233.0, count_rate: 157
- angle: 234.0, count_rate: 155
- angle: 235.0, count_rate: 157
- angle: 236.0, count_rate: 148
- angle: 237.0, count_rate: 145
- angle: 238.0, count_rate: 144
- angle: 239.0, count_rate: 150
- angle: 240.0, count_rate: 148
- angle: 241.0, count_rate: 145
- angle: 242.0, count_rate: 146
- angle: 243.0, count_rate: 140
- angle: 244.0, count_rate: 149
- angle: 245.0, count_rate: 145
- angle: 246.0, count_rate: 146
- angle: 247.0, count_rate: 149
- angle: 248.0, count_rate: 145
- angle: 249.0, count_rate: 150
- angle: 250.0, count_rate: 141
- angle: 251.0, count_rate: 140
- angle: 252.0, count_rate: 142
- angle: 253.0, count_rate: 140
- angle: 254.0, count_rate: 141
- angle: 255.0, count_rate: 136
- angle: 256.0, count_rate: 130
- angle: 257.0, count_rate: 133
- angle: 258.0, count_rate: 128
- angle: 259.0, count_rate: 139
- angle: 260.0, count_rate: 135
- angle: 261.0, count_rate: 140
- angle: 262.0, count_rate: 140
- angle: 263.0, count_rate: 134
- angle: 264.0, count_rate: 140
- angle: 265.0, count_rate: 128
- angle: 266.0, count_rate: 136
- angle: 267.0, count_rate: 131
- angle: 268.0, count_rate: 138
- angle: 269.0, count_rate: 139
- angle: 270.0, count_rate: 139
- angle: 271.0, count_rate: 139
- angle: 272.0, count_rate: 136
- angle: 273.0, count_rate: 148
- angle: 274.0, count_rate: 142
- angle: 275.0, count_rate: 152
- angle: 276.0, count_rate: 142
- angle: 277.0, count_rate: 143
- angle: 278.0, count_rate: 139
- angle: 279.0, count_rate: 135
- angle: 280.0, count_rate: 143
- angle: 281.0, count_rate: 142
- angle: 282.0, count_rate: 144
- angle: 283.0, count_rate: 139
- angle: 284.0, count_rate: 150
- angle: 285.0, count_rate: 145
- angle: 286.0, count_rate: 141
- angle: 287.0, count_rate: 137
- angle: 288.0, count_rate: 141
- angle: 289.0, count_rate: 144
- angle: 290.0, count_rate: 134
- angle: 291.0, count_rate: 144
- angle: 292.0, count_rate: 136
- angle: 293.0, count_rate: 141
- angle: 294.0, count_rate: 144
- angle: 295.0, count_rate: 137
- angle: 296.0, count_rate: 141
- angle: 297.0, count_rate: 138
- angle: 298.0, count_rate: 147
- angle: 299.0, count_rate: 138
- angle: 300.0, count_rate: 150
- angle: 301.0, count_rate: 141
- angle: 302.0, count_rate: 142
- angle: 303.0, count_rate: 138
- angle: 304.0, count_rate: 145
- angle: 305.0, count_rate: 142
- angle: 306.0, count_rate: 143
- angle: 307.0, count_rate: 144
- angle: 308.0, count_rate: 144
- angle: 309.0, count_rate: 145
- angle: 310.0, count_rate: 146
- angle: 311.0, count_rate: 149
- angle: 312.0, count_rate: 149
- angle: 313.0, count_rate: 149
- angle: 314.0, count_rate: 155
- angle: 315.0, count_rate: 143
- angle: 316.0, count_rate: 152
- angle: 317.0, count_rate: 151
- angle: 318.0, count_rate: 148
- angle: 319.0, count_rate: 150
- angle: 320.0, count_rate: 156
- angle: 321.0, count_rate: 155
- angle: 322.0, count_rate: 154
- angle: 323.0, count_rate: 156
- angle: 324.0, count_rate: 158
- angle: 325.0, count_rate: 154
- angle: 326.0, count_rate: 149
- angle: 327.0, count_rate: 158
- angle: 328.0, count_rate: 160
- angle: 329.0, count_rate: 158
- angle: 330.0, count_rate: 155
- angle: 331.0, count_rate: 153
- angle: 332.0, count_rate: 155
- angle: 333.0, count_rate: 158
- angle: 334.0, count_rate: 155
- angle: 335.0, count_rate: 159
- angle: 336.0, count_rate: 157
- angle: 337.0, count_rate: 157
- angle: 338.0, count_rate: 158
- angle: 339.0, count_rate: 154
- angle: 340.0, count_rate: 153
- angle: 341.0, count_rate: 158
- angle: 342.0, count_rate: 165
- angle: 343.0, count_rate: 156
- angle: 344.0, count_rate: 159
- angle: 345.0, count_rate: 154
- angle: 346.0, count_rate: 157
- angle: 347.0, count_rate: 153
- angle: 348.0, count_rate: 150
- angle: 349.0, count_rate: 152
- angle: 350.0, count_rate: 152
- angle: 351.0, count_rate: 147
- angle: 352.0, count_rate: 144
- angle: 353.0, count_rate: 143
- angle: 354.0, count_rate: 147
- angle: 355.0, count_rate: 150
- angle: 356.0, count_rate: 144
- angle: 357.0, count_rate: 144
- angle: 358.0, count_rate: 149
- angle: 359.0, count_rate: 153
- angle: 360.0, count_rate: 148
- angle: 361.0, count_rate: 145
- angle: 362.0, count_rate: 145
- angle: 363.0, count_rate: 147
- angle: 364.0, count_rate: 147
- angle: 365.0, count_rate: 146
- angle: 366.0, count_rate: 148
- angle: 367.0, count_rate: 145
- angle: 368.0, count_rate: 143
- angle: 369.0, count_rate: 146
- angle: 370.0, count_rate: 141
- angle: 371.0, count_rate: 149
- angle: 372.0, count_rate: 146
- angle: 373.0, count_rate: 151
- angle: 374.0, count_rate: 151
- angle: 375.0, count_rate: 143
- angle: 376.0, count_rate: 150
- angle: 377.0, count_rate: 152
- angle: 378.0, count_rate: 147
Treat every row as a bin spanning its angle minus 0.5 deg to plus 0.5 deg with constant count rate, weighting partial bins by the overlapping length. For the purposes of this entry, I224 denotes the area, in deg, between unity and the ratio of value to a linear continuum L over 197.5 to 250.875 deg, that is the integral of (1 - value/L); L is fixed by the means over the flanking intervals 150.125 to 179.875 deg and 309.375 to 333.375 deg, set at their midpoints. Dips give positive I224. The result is 1.4 deg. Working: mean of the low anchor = 164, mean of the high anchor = 153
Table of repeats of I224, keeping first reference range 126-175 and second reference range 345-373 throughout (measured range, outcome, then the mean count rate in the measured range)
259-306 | 4.53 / 140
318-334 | -0.43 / 155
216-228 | -0.20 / 164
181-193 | 1.58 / 144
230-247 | 1.12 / 149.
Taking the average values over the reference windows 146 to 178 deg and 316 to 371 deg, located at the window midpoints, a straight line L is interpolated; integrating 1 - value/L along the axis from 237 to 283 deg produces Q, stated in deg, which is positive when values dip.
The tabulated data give 4.89 deg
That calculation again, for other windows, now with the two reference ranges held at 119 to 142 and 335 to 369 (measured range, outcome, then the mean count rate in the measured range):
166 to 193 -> 3.38 deg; 154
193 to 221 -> 2.51 deg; 156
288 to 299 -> 1.28 deg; 140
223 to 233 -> 0.51 deg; 160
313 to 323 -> 0.25 deg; 152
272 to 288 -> 1.84 deg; 143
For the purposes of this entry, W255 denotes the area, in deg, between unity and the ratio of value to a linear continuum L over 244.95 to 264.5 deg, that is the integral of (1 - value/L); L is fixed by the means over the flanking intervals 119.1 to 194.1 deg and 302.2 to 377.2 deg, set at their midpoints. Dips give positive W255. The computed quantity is 2.2 deg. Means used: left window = 166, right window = 150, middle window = 140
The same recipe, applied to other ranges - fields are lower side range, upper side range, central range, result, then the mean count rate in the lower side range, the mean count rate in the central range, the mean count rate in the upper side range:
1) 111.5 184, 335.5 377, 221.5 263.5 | 3.52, 170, 148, 150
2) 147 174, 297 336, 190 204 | 1.54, 165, 144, 150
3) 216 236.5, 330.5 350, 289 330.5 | 2.60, 161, 147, 156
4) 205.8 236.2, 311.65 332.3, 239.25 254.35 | 1.42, 162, 145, 153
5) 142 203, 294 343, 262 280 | 1.57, 156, 139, 150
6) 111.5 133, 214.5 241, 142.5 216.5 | 6.34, 188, 157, 158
